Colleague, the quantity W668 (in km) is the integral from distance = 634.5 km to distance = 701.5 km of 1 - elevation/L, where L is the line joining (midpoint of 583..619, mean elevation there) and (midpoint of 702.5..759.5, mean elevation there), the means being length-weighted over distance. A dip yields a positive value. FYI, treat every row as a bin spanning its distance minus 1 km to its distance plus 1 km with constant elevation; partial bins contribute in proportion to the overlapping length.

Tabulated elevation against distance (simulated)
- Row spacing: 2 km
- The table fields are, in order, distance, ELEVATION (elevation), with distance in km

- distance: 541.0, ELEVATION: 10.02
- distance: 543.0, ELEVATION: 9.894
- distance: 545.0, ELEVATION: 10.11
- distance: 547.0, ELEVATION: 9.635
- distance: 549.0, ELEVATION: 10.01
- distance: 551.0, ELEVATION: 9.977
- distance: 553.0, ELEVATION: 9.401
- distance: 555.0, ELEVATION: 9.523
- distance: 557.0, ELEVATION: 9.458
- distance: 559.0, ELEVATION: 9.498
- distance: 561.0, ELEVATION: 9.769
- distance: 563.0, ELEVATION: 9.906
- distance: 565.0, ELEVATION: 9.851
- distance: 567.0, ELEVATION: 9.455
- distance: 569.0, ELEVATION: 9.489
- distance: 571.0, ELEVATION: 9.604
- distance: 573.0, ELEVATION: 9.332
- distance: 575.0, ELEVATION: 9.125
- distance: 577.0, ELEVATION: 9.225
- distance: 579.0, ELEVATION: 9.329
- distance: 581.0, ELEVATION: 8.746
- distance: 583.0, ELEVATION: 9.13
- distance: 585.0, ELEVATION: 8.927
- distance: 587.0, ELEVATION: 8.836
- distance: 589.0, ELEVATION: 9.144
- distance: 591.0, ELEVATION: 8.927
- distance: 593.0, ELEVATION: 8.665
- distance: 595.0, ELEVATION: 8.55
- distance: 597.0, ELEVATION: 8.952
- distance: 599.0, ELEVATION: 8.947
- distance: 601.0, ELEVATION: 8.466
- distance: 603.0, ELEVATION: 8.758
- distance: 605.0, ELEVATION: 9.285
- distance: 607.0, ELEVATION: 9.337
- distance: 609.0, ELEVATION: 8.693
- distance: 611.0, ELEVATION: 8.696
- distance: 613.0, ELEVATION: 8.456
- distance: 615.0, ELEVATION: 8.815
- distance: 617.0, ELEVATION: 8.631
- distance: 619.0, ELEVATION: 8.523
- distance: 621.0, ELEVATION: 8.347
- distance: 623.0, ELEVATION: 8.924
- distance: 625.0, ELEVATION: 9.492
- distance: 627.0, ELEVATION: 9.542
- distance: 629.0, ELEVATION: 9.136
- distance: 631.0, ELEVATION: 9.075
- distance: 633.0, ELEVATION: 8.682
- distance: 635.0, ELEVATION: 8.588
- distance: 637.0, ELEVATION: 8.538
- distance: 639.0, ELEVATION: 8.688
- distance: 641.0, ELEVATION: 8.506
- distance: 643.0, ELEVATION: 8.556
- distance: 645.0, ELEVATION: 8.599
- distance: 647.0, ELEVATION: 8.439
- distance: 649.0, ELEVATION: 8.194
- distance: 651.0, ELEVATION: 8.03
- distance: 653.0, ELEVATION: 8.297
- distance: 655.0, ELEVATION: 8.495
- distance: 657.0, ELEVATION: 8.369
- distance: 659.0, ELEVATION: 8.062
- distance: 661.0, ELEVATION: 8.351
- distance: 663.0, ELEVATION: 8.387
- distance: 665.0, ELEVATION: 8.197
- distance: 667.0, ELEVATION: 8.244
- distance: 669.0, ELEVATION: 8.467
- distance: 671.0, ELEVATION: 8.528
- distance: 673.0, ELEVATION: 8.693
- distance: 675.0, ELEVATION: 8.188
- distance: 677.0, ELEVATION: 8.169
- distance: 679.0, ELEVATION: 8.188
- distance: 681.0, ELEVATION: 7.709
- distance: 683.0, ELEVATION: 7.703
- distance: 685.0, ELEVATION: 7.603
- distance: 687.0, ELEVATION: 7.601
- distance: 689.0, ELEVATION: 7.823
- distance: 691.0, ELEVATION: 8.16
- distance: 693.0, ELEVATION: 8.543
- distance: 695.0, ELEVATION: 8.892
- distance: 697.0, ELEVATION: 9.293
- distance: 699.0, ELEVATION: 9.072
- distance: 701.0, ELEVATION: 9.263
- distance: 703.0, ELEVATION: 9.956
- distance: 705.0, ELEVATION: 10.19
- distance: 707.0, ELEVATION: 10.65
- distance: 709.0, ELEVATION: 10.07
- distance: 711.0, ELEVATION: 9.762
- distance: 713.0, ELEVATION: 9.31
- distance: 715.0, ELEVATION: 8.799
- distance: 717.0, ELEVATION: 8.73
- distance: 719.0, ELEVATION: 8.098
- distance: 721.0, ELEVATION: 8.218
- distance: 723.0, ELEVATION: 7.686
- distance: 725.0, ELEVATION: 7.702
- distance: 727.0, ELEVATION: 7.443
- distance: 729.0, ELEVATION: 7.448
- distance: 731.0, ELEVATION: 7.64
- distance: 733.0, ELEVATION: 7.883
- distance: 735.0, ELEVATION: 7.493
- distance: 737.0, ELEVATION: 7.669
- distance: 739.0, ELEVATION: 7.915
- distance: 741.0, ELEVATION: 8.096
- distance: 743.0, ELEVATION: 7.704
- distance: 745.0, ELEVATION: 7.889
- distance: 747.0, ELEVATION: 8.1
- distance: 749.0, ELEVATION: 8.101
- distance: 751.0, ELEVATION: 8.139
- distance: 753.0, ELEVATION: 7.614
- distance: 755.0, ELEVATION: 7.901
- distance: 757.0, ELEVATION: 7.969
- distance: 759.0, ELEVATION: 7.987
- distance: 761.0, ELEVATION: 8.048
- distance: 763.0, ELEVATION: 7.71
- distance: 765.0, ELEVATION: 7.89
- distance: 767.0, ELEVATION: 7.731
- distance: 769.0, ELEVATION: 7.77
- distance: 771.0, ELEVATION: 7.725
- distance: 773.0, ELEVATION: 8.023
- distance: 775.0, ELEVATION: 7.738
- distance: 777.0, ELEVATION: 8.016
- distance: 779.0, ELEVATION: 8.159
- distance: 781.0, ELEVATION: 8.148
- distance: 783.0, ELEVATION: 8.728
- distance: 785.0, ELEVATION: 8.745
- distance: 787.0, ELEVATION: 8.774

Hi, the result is 1.7 km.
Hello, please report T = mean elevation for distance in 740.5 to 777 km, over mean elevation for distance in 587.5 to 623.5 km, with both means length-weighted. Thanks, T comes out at 0.9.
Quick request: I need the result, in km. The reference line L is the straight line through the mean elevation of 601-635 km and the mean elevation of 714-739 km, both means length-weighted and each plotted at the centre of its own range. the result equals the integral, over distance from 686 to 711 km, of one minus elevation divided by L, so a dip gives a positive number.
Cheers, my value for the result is -3.1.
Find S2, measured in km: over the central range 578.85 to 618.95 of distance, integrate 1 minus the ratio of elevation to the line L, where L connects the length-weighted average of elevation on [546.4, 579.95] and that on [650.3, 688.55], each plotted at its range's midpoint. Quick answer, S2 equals 1.1 km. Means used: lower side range 9.56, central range 8.85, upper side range 8.17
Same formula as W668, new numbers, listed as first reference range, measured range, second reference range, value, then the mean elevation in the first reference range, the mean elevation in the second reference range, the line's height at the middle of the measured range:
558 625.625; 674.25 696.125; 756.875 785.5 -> 1.16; 9.05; 8.01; 8.51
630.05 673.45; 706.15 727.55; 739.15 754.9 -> -1.79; 8.45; 7.94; 8.1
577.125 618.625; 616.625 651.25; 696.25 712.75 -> 1.74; 8.87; 9.77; 9.17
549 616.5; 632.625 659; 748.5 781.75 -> 0.90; 9.17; 7.92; 8.74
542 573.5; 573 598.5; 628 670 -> 0.93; 9.69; 8.47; 9.31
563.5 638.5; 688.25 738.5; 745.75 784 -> -2.02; 8.98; 7.97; 8.29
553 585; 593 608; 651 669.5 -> 0.24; 9.41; 8.3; 9.03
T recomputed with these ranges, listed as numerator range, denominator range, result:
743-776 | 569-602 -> 0.88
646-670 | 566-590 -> 0.90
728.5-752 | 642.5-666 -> 0.94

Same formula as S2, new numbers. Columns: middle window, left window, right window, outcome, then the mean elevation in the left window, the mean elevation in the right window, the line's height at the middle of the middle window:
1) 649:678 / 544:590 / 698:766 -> 1.6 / 9.46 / 8.36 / 8.81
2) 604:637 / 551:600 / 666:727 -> 0.5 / 9.26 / 8.62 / 9.02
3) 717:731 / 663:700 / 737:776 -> 0.4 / 8.28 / 7.89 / 8.06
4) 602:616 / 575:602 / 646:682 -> -0.2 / 8.92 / 8.28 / 8.74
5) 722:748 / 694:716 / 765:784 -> 3.3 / 9.57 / 8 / 8.89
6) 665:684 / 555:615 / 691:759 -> 1.1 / 9.12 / 8.45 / 8.69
